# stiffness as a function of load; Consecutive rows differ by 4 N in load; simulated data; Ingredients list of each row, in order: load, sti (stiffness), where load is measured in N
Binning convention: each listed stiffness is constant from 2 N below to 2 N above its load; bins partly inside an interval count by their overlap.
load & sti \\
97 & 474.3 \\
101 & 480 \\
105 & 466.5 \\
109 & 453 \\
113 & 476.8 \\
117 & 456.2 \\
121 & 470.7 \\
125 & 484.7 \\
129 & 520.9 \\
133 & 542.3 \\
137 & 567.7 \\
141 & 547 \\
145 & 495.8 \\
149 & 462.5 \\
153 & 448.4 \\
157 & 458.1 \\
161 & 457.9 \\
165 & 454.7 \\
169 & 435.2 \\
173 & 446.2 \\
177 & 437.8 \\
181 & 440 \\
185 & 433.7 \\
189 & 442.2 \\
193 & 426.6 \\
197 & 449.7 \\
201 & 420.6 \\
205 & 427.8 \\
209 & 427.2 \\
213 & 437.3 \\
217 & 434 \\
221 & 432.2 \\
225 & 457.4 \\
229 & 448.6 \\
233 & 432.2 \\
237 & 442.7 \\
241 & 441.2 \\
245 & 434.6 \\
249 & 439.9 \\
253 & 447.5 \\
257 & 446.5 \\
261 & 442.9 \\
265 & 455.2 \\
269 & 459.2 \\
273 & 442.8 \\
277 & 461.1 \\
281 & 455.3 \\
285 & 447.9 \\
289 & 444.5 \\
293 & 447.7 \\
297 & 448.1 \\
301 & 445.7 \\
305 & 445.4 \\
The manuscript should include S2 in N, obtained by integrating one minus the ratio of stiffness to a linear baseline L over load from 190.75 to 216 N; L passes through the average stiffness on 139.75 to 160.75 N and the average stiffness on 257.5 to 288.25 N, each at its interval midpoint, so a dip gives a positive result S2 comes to 1.9 N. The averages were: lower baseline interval 478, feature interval 432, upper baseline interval 451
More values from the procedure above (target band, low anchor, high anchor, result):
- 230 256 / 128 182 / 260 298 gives 1.1 N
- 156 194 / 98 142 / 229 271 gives 2.4 N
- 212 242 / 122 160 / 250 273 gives 1.5 N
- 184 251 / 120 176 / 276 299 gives 4.4 N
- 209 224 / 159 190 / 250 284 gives 0.4 N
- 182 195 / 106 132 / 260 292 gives 0.9 N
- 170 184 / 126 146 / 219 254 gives 1.6 N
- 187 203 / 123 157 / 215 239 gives 1.0 N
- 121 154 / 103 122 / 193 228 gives -3.7 N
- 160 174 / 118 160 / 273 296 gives 1.2 N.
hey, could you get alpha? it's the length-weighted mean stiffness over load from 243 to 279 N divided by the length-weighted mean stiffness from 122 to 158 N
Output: 0.89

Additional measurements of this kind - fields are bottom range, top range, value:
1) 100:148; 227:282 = 0.90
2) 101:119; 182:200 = 0.94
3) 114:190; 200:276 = 0.93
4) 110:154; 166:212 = 0.88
